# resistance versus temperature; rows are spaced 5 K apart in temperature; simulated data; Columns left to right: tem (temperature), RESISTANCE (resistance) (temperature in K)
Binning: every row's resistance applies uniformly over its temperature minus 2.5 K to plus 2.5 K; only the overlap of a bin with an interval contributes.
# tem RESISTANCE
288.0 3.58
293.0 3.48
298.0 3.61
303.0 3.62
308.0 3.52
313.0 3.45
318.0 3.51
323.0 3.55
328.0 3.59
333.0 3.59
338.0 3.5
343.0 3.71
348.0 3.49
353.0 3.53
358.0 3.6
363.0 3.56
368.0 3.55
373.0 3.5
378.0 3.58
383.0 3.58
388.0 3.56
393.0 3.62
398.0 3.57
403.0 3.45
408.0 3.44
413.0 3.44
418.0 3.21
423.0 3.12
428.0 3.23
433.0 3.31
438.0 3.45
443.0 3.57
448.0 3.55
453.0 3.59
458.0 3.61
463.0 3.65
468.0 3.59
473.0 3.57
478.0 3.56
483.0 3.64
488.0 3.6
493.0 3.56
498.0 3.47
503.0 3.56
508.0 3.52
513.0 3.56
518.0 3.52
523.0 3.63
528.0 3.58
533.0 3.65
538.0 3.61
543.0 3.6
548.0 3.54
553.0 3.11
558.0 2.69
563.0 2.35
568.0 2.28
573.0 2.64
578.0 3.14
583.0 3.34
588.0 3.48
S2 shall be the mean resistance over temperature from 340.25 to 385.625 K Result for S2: 3.57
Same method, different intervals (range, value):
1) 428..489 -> 3.54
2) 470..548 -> 3.57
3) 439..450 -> 3.55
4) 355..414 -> 3.54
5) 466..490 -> 3.59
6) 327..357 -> 3.57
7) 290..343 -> 3.55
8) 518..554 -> 3.55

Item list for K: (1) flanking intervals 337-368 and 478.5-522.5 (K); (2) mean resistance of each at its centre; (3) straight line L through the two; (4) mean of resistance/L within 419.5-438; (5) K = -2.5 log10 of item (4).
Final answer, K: 0.10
